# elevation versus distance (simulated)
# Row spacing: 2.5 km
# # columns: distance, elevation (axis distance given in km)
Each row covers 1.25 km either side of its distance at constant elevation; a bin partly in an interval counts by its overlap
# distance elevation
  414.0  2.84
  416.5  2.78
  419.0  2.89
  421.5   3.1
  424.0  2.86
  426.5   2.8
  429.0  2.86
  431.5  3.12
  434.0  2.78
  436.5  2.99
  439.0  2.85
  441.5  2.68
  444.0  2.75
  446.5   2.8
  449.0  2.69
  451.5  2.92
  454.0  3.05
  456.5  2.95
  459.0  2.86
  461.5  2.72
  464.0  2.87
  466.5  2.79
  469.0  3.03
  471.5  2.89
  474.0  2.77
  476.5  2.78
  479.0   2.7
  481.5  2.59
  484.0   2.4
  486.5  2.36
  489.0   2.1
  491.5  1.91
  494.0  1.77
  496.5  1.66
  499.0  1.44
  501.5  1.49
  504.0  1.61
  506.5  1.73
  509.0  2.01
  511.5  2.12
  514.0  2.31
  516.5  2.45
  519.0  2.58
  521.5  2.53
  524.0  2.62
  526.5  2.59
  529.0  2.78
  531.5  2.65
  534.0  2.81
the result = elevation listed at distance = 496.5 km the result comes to 1.66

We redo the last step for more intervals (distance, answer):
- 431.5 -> 3.12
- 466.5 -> 2.79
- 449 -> 2.69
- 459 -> 2.86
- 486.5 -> 2.36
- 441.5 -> 2.68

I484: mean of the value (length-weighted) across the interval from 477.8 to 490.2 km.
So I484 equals 2.43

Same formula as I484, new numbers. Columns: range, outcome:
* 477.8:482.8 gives 2.64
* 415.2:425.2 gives 2.91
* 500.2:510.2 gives 1.71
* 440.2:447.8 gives 2.74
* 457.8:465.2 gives 2.82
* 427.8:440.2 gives 2.92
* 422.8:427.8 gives 2.83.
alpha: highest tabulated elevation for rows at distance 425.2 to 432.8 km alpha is 3.12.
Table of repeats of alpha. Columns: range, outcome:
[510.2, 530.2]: 2.78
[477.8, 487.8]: 2.7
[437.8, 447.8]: 2.85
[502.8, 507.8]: 1.73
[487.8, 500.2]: 2.1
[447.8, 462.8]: 3.05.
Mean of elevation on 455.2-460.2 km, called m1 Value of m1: 2.91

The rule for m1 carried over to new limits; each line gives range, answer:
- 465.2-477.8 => 2.85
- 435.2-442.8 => 2.84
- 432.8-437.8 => 2.89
